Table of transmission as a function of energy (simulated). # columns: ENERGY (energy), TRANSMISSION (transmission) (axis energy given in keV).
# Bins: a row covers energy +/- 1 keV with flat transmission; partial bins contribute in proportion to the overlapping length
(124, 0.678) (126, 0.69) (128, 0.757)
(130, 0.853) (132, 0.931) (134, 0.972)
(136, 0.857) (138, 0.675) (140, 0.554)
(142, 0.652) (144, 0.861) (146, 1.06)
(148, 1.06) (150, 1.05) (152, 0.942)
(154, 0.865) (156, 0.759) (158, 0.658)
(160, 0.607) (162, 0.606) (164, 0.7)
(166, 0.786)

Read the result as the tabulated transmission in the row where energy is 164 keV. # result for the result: 0.7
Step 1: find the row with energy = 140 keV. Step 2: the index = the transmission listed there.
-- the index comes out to 0.554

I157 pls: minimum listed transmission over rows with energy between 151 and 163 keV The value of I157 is 0.606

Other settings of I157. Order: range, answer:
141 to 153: 0.652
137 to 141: 0.554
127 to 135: 0.757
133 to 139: 0.675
